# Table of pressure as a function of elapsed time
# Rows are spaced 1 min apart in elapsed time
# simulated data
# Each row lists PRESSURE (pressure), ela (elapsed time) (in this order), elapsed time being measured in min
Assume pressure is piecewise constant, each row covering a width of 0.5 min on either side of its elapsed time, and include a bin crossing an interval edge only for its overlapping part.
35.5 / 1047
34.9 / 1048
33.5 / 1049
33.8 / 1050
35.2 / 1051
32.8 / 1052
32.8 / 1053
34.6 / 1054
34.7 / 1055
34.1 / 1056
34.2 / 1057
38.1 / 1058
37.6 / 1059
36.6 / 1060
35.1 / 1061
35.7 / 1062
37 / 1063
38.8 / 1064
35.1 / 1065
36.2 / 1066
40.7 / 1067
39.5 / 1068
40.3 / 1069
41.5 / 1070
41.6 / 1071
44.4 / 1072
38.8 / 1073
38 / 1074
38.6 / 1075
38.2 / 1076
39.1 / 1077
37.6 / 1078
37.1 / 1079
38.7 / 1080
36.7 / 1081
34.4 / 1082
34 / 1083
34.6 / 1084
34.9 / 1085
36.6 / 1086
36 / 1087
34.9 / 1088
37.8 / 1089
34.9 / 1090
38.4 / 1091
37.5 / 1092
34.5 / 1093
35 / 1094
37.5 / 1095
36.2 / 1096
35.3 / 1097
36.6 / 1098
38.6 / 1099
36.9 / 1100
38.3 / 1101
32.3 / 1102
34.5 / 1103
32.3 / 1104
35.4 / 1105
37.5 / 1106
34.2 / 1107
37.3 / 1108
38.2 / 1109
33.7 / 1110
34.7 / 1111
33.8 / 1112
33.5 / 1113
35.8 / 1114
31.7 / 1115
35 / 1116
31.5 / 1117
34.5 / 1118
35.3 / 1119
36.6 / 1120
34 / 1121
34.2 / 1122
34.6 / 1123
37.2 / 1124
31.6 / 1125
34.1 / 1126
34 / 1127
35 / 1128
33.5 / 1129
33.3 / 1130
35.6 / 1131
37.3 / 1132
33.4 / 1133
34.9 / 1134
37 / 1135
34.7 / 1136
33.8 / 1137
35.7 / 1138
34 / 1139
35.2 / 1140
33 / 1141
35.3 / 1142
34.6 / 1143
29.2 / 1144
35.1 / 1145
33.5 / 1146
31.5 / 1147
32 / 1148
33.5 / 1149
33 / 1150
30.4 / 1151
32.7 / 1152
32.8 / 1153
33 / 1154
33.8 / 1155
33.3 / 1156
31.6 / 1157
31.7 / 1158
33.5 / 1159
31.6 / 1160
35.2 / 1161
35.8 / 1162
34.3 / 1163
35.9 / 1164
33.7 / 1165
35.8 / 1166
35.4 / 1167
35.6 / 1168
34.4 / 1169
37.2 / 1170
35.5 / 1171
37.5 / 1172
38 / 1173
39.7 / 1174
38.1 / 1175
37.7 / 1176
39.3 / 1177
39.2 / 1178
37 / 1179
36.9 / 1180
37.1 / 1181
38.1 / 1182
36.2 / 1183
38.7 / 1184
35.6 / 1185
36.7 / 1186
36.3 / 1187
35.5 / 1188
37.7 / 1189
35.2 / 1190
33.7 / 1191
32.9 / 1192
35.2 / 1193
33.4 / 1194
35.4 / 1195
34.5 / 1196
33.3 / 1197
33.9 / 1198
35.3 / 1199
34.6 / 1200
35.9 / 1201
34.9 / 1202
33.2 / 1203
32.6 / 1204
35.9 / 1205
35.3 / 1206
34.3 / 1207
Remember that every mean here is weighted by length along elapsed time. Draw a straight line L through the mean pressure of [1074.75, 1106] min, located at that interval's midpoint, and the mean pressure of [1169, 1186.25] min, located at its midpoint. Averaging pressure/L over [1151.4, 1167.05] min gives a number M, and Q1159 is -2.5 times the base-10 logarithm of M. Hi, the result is 0.11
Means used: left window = 36.2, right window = 37.5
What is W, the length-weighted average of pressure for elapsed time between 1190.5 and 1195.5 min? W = 34.1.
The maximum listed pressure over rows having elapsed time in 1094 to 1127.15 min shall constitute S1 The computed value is 38.6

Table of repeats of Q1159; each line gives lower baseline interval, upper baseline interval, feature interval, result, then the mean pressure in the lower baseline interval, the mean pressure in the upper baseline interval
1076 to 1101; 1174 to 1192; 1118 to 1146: 0.067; 36.5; 37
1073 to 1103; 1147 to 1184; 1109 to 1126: 0.052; 36.5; 35.2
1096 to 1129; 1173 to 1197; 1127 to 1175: 0.044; 34.9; 36.5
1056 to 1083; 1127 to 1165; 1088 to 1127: 0.018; 37.9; 33.8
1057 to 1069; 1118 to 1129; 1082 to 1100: 0.000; 37.3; 34.6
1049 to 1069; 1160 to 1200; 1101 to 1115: 0.034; 36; 36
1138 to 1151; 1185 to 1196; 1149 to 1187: -0.036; 33.3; 35.2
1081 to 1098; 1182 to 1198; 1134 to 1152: 0.062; 35.8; 35.4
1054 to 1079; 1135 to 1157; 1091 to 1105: 0.007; 37.9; 33.4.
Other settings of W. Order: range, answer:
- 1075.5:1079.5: 38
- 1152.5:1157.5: 32.9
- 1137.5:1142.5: 34.6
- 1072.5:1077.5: 38.5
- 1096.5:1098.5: 36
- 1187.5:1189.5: 36.6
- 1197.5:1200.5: 34.6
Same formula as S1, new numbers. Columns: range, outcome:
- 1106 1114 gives 38.2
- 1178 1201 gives 39.2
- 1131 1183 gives 39.7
